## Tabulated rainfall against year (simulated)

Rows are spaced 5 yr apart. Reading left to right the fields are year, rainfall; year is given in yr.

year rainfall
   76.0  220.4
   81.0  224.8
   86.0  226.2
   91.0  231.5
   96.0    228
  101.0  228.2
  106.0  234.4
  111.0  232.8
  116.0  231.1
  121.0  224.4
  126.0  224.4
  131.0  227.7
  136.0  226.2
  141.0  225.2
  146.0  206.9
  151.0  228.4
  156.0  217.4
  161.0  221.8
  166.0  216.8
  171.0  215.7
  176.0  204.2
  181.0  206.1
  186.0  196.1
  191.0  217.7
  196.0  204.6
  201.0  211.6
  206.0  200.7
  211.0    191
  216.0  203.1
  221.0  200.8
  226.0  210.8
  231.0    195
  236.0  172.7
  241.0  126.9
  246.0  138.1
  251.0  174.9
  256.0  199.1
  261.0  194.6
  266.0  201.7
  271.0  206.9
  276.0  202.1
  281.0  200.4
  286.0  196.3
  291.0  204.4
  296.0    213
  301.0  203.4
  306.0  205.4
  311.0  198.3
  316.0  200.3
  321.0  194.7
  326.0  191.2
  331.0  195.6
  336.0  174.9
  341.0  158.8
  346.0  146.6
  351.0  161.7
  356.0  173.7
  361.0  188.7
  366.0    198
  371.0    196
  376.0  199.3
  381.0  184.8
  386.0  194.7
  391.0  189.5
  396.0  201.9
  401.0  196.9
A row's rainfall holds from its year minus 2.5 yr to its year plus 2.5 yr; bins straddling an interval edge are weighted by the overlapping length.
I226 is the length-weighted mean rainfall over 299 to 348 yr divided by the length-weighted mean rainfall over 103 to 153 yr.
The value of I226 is 0.83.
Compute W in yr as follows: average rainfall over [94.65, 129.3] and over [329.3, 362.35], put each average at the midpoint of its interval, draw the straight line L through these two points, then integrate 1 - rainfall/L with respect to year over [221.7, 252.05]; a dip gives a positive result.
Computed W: 4.08 yr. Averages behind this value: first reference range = 229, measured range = 171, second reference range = 170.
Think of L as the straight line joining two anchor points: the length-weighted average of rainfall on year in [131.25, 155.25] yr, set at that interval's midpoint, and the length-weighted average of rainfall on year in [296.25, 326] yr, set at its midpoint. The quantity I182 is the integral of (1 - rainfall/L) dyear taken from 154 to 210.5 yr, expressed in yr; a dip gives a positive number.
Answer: 2.0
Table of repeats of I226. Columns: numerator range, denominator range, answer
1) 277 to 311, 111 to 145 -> 0.90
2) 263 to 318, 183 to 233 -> 1.00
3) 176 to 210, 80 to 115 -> 0.89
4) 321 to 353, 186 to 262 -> 0.91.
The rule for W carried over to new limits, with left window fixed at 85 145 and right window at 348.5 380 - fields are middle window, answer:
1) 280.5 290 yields 0.0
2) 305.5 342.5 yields 0.6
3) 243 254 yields 2.6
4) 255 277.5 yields 0.2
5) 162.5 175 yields 0.2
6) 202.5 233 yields 1.4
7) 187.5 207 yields 0.5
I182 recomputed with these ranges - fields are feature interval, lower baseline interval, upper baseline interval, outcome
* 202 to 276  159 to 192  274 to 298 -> 6.6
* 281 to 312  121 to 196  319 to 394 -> -1.6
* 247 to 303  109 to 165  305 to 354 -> -1.3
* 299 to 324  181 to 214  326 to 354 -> -3.3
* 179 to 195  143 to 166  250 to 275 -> 0.4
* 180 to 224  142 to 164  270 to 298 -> 2.0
